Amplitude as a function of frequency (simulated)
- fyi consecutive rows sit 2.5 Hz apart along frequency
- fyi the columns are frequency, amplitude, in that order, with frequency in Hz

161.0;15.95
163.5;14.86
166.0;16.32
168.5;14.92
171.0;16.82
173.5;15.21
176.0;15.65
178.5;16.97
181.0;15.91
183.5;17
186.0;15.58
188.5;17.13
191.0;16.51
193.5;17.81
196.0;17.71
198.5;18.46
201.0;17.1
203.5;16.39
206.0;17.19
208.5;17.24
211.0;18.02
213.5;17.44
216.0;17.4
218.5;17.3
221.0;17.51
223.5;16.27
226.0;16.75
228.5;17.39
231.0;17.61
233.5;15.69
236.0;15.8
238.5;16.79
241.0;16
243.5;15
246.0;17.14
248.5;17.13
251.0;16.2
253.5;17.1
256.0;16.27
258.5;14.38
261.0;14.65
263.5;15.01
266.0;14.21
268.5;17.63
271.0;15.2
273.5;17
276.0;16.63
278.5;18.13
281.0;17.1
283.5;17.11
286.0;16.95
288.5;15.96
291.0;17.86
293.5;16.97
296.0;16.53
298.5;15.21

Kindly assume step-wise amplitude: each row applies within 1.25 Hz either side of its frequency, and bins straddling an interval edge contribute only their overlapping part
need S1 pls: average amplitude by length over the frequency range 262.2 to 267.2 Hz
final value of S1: 14.6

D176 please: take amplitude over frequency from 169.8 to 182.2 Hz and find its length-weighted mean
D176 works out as 16.1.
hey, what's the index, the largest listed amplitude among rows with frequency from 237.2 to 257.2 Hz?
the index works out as 17.14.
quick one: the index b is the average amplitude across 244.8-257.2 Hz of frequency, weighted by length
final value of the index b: 16.8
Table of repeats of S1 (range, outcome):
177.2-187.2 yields 16.4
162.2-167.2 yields 15.6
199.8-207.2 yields 16.9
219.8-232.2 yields 17.1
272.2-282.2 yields 17.2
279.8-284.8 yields 17.1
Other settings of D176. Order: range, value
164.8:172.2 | 16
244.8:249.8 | 17.1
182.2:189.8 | 16.6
